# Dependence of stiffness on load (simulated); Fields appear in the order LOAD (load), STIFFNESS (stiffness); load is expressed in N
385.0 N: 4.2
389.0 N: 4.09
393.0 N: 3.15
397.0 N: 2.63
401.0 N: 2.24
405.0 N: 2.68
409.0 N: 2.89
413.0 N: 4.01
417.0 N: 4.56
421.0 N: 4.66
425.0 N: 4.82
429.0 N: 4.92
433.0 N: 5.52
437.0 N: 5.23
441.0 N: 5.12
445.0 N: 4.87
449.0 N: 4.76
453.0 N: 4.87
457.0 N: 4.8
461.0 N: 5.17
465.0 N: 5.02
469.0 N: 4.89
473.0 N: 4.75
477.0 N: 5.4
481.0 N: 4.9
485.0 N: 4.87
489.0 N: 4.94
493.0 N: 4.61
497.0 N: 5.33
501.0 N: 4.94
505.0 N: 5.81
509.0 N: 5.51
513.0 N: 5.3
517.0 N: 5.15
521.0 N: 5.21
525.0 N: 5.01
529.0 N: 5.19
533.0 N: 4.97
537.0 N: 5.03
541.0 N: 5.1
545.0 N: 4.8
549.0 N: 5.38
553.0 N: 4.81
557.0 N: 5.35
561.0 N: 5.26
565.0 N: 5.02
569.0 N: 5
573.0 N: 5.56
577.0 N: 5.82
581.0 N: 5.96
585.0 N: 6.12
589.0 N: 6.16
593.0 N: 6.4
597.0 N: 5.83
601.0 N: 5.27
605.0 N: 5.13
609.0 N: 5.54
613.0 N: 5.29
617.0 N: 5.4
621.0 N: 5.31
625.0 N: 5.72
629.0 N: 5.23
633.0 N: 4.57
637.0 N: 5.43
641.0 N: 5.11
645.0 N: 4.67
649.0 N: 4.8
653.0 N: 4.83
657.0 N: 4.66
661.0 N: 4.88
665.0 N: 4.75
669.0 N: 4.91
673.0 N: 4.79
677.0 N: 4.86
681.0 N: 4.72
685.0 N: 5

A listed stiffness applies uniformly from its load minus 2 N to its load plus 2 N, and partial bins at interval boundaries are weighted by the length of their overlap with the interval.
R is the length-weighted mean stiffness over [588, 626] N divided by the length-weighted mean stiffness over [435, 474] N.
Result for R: 1.1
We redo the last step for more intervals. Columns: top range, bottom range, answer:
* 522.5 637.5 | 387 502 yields 1.19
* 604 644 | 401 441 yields 1.22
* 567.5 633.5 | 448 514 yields 1.10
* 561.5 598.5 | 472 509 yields 1.13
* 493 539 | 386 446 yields 1.27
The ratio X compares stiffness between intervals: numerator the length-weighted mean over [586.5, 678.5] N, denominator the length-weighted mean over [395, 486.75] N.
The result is 1.16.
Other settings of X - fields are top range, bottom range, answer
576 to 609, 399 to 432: 1.49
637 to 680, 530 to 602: 0.89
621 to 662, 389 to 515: 1.09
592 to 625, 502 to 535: 1.05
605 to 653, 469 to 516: 1.01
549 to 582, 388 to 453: 1.28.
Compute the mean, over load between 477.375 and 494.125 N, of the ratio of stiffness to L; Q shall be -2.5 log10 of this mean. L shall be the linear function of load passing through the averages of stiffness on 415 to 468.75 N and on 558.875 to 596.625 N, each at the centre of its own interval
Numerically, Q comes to 0.06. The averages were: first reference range 4.95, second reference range 5.7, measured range 4.9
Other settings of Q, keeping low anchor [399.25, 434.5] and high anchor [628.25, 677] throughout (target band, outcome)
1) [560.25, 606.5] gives -0.22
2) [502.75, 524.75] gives -0.22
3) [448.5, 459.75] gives -0.16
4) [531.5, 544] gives -0.13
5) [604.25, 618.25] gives -0.14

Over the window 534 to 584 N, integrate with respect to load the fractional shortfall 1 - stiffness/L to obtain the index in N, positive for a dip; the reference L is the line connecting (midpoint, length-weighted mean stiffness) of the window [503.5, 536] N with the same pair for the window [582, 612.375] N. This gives 2.2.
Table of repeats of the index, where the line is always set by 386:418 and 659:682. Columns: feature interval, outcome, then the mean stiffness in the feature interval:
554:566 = -2.89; 5.19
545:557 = -2.78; 5.09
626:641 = -1.68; 5.12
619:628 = -1.84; 5.48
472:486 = -4.86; 5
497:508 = -4.36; 5.38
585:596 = -4.67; 6.21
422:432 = -4.39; 4.91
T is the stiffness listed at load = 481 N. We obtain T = 4.9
